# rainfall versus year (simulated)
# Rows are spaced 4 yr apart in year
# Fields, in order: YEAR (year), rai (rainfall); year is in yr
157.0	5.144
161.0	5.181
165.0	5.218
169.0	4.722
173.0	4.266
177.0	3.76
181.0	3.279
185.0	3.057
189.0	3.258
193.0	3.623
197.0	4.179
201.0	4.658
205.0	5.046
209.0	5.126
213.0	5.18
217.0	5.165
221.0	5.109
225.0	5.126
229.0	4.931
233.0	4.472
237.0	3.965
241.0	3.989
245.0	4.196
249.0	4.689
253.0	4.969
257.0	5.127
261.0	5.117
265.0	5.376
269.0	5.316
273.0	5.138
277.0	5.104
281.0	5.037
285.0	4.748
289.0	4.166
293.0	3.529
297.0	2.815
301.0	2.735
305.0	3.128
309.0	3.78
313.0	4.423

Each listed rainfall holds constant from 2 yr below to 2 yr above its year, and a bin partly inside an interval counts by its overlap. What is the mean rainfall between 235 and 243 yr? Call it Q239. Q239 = 3.98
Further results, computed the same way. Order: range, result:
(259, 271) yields 5.27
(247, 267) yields 5.06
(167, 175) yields 4.49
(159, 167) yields 5.2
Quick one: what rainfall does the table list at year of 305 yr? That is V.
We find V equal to 3.128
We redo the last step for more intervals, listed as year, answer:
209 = 5.126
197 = 4.179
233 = 4.472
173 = 4.266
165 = 5.218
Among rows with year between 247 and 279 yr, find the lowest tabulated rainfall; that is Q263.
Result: 4.689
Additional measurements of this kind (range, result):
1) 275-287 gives 4.748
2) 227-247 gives 3.965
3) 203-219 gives 5.046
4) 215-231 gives 4.931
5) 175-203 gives 3.057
